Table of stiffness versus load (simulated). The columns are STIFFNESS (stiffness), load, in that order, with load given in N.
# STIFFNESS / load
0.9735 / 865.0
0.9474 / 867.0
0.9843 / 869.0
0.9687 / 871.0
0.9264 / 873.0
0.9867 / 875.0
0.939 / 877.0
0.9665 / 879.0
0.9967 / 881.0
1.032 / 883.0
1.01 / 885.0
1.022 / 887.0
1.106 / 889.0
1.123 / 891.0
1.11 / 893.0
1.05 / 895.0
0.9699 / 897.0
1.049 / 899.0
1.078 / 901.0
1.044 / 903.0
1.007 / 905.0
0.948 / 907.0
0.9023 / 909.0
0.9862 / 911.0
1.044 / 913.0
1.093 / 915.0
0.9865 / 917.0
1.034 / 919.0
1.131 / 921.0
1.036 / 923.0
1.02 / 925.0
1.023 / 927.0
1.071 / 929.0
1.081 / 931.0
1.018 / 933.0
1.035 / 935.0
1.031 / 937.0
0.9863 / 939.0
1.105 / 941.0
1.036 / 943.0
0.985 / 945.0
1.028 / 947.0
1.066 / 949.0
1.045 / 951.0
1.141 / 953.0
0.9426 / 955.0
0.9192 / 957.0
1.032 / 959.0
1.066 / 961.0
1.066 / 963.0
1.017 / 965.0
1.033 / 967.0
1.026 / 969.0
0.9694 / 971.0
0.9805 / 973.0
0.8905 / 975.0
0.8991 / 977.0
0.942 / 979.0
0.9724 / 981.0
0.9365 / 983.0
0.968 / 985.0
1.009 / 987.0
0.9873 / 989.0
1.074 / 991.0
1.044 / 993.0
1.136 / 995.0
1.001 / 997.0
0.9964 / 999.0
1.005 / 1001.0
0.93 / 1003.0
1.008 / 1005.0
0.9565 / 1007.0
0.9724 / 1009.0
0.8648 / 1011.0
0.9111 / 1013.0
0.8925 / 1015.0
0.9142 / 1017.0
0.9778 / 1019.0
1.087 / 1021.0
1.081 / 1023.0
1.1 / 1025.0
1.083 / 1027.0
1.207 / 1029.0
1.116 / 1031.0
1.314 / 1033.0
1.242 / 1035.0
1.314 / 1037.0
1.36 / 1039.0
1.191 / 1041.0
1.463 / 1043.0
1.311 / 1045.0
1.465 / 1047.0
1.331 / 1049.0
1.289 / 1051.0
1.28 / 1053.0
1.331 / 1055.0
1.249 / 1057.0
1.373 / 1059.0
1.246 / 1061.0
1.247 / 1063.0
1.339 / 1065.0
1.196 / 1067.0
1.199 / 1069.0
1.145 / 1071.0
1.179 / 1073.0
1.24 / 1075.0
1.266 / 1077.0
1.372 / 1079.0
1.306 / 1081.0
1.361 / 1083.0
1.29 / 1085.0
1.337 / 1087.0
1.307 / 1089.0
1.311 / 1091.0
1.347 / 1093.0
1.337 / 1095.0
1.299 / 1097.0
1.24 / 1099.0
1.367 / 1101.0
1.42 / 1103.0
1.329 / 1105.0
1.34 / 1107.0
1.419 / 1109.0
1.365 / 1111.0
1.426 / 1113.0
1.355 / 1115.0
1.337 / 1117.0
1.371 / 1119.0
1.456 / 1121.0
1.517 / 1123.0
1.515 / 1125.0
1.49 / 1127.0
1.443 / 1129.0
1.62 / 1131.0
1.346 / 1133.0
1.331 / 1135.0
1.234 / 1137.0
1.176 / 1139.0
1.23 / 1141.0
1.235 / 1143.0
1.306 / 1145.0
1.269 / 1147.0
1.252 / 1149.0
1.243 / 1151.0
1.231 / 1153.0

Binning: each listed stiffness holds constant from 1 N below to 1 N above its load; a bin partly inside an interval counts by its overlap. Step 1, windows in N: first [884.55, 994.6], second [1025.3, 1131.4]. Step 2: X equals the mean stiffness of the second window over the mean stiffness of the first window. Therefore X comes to 1.3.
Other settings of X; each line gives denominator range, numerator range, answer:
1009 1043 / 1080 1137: 1.24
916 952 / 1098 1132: 1.36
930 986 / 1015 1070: 1.22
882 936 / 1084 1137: 1.33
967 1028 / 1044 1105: 1.32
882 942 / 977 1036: 0.99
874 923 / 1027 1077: 1.24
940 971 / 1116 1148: 1.33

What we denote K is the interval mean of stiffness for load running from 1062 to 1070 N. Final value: 1.25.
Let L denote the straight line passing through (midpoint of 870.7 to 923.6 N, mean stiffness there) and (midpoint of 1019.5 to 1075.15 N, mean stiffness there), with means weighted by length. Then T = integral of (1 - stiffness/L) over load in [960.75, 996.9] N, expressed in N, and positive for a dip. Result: 4.6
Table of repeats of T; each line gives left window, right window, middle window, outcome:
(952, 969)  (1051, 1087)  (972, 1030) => 6.48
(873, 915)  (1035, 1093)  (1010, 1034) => 3.58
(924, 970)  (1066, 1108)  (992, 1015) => 3.19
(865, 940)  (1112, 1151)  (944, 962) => 1.14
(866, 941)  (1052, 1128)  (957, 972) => 1.33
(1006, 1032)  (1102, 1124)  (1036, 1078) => -4.46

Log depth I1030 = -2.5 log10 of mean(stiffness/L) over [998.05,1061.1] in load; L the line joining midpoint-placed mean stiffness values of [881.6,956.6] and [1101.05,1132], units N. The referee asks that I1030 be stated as 0.10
